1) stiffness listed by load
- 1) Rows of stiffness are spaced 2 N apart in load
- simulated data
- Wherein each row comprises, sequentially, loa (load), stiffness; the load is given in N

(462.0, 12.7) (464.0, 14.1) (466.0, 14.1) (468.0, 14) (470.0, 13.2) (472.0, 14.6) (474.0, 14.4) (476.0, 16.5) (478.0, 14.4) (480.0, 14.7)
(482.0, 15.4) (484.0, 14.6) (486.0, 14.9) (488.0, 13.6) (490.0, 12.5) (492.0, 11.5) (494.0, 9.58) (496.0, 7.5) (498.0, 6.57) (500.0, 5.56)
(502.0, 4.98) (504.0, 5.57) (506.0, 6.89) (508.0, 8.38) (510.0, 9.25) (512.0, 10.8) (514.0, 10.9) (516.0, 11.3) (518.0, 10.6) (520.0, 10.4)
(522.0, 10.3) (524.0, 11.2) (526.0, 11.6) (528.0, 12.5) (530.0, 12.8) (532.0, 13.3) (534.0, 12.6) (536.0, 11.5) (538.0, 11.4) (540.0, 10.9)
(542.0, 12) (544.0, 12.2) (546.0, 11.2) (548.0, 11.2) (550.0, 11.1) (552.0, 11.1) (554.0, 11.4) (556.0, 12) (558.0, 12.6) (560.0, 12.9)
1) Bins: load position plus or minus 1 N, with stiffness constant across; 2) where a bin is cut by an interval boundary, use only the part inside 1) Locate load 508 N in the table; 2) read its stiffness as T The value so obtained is 8.38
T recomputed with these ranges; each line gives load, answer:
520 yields 10.4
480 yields 14.7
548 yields 11.2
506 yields 6.89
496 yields 7.5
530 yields 12.8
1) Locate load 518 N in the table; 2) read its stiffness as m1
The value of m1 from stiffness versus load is 10.6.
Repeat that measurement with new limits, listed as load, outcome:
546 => 11.2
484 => 14.6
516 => 11.3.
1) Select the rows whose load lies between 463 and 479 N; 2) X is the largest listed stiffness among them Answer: 16.5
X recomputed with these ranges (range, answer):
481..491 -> 15.4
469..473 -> 14.6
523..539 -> 13.3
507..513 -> 10.8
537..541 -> 11.4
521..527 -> 11.6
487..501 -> 13.6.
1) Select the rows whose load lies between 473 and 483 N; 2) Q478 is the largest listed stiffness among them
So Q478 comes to 16.5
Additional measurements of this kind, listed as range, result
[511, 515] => 10.9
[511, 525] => 11.3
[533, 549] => 12.6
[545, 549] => 11.2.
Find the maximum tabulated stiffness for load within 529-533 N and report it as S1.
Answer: 13.3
